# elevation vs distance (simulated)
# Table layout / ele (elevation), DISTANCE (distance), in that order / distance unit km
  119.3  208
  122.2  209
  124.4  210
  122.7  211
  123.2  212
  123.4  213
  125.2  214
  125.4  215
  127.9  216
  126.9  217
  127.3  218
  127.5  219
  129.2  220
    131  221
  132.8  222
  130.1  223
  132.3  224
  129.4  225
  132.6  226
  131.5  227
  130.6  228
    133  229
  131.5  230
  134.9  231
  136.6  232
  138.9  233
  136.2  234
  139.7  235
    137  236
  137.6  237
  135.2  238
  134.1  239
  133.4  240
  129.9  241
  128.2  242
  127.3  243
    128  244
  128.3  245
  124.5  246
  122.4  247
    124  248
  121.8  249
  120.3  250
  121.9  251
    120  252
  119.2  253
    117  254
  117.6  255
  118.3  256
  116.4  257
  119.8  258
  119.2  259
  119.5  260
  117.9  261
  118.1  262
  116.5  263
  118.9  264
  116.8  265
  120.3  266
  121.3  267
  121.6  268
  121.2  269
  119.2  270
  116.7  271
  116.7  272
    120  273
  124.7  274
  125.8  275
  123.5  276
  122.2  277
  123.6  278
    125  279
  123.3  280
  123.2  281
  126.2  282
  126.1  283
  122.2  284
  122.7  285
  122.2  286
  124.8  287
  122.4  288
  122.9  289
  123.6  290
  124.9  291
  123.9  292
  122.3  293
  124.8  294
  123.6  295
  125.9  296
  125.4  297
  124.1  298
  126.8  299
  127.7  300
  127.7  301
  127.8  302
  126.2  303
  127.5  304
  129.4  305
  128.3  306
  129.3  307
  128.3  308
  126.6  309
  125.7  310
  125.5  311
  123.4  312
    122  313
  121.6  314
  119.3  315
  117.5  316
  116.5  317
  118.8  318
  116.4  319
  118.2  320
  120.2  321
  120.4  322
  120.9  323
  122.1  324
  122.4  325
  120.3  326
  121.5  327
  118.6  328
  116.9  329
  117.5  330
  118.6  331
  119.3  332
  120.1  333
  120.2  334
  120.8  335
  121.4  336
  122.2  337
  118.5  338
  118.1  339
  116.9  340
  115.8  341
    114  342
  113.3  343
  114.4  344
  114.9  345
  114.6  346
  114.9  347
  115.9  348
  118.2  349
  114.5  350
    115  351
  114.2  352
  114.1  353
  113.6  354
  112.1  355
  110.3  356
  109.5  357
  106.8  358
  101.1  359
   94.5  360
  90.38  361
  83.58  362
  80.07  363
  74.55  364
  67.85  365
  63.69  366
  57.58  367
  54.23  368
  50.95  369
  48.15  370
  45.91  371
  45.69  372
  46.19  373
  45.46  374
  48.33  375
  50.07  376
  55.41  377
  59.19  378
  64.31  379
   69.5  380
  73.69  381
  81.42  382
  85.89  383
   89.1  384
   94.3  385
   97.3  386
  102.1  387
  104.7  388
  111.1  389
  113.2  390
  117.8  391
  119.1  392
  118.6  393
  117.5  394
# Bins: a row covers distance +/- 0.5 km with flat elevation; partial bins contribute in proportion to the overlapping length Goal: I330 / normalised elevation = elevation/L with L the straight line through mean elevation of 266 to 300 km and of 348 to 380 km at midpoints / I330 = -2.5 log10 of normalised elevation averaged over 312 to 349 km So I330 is -0.214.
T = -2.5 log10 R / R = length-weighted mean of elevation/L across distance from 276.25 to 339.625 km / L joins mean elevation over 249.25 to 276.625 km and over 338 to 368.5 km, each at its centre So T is -0.11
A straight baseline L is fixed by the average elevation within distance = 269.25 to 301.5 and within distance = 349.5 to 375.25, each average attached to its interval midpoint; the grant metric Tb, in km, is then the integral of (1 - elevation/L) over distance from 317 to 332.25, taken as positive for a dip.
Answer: -2.6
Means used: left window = 124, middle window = 119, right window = 81.4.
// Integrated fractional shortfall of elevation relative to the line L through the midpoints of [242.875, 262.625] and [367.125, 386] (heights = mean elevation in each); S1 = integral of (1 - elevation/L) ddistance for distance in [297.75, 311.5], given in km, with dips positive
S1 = -4.4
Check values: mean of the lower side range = 121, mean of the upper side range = 62.4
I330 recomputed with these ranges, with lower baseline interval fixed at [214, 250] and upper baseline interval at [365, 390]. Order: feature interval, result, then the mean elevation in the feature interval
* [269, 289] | -0.11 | 123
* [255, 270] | -0.01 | 119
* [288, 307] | -0.22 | 126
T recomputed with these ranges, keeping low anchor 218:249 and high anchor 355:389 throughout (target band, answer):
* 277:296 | -0.13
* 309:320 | -0.22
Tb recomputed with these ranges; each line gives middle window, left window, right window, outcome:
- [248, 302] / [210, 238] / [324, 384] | -2.48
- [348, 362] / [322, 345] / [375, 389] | -0.95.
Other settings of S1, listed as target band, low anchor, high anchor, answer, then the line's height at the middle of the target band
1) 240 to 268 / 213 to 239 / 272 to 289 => 1.3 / 128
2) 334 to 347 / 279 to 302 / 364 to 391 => -3.2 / 93.8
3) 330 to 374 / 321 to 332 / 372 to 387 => -0.7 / 95.4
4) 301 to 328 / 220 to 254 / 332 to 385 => -4.5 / 105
